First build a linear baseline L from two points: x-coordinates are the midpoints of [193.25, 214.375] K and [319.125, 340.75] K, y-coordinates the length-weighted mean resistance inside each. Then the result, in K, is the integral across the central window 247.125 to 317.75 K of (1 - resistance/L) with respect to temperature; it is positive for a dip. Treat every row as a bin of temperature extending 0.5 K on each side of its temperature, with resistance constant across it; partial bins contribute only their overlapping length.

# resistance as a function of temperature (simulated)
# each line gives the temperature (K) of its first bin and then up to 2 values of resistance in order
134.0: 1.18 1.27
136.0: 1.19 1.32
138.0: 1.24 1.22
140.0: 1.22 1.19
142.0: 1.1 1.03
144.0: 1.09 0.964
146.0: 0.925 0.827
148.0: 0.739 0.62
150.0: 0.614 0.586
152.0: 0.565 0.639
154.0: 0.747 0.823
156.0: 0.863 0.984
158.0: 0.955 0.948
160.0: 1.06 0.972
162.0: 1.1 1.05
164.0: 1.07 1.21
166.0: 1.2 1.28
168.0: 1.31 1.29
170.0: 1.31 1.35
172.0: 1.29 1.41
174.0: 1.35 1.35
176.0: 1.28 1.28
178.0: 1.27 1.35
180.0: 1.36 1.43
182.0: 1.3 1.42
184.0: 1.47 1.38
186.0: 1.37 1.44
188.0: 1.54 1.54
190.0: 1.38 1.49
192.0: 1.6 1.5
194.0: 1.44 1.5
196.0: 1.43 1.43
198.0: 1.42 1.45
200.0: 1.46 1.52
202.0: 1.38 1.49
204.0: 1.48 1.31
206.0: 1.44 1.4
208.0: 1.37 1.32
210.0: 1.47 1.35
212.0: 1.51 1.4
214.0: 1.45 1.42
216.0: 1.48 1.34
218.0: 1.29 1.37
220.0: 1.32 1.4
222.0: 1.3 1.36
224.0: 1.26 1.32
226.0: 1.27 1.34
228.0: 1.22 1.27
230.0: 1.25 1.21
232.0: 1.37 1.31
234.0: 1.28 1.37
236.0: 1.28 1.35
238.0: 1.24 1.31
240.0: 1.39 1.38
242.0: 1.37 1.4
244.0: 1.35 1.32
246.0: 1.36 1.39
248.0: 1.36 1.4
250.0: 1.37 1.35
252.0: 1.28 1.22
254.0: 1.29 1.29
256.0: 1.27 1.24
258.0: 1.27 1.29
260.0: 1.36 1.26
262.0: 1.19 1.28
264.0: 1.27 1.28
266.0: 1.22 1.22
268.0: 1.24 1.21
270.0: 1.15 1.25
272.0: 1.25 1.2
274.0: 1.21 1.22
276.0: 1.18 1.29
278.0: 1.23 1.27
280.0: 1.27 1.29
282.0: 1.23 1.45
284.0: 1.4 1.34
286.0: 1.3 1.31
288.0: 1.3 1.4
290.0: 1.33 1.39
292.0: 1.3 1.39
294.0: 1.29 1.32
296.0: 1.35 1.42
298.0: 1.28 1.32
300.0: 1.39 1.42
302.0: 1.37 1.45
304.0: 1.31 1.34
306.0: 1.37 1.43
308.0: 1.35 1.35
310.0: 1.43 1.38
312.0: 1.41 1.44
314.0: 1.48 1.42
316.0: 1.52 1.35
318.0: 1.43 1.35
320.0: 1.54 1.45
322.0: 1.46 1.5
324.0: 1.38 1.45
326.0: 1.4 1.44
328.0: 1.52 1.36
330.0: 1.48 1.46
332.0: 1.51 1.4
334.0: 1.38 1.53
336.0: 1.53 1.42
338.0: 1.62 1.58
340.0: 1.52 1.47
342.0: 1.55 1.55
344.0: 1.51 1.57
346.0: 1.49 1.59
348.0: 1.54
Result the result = 6.6 K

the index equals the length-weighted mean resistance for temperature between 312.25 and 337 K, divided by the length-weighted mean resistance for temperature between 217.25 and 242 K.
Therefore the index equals 1.10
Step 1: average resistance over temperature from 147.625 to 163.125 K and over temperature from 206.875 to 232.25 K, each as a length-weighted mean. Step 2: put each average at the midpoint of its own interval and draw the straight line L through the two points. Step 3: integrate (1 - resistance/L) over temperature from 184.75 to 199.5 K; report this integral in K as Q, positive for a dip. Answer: -4.5 K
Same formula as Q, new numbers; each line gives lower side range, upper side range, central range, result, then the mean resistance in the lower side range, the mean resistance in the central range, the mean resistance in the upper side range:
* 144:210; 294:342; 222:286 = 2.1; 1.23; 1.29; 1.43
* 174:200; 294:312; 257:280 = 2.3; 1.42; 1.24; 1.37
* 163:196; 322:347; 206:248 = 1.6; 1.36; 1.35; 1.49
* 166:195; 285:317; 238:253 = 0.3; 1.38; 1.35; 1.37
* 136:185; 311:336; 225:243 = -0.7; 1.11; 1.31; 1.44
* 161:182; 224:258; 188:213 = -3.1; 1.27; 1.45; 1.31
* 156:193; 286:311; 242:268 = 0.6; 1.29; 1.3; 1.36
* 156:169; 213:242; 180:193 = -2.9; 1.09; 1.45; 1.33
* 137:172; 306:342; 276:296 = 0.5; 1.01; 1.32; 1.45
